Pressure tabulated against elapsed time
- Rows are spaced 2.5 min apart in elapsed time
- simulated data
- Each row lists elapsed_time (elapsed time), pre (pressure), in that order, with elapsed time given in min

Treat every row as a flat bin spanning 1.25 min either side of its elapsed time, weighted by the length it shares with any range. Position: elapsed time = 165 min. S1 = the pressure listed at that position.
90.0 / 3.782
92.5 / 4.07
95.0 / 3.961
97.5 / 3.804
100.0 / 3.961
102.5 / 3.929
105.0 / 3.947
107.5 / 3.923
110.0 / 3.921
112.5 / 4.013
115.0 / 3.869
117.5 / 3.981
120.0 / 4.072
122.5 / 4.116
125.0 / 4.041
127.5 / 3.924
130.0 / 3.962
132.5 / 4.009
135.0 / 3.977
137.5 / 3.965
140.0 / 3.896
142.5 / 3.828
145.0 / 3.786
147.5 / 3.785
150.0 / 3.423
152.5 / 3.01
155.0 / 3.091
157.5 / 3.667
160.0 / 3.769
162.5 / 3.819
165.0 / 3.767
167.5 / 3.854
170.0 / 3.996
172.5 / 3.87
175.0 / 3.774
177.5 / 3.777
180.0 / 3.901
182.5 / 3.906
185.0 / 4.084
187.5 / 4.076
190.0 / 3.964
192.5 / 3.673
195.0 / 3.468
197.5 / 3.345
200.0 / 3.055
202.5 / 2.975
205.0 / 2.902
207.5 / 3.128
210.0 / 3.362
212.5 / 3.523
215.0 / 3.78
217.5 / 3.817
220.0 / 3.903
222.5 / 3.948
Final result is 3.767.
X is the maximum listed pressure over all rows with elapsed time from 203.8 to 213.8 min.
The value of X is 3.523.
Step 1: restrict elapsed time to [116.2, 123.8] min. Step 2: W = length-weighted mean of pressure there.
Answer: 4.05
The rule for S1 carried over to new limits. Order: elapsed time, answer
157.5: 3.667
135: 3.977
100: 3.961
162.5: 3.819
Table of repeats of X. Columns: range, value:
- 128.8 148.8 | 4.009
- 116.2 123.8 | 4.116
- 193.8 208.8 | 3.468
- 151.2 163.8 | 3.819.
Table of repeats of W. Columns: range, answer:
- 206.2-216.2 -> 3.44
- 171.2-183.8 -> 3.85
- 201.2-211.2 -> 3.09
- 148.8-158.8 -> 3.3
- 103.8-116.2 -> 3.93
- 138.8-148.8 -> 3.82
